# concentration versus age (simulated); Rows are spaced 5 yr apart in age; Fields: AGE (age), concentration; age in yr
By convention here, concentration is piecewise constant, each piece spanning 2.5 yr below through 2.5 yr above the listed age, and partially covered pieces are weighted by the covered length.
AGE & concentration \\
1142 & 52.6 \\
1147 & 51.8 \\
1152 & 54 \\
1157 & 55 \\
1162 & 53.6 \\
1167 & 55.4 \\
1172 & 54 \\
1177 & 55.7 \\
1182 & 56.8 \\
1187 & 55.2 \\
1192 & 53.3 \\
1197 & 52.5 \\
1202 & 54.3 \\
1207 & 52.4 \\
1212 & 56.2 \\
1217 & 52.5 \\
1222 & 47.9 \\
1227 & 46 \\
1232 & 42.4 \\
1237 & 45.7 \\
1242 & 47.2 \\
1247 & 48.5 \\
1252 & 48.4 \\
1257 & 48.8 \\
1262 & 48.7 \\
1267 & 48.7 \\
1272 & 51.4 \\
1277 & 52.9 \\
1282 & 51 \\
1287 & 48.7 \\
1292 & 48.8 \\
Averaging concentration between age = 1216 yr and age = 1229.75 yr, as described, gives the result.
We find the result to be 48.3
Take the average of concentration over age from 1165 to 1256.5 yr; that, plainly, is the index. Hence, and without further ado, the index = 51.3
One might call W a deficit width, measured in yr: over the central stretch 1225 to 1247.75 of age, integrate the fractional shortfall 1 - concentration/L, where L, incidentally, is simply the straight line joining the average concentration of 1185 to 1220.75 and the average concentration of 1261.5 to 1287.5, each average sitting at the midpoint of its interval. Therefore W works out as 2.76 yr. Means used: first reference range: 53.5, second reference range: 50.5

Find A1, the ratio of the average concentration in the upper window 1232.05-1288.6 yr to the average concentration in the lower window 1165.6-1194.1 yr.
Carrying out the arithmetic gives 0.89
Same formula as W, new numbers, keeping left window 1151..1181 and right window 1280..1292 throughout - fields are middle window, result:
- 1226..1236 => 1.5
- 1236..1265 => 1.8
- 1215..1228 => 0.8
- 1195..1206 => 0.0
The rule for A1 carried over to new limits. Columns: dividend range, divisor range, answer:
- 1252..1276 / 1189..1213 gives 0.92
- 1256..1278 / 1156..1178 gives 0.91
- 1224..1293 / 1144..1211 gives 0.89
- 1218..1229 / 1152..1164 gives 0.88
